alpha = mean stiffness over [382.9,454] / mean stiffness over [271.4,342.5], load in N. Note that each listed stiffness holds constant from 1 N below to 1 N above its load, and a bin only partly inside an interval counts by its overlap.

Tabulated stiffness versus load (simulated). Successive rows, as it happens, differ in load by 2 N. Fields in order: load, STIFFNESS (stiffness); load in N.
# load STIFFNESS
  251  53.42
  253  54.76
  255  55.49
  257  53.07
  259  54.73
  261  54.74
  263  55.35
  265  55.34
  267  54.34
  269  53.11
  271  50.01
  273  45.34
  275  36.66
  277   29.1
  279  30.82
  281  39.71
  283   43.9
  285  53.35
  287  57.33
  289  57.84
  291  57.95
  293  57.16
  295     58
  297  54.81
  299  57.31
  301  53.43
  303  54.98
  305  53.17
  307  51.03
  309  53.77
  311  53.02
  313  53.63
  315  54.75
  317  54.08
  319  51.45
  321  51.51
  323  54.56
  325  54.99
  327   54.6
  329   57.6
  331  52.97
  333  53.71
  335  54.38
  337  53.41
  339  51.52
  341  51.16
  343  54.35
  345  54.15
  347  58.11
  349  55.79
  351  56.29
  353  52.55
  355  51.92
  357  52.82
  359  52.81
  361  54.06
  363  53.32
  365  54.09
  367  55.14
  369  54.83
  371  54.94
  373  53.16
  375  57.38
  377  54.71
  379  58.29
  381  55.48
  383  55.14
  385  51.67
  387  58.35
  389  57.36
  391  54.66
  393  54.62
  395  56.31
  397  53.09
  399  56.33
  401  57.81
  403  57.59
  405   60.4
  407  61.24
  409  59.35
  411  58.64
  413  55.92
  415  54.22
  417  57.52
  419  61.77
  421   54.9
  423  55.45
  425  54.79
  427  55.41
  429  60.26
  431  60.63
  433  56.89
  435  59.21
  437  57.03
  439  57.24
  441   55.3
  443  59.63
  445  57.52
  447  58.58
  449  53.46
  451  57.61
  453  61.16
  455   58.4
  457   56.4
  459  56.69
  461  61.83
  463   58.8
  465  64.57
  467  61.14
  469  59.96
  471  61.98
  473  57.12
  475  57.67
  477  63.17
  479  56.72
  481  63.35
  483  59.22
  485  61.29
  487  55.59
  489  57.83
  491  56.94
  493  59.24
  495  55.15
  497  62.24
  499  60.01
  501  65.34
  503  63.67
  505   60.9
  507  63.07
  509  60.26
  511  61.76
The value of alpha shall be 1.11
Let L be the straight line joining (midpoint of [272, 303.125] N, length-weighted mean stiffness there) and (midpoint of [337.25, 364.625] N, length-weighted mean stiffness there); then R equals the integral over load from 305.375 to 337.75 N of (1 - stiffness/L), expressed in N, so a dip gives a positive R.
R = -1.3 N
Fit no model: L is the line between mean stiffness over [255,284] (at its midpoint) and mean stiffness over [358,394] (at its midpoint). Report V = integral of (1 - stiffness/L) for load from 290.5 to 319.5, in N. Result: -2.8 N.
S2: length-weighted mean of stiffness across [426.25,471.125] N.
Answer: 58.6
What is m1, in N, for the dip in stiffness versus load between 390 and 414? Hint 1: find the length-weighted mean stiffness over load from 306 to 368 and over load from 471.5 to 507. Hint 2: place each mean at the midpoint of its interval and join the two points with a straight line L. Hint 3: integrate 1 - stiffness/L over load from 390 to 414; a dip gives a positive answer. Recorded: -0.3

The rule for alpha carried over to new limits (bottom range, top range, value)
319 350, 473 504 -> 1.10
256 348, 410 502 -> 1.12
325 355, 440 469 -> 1.08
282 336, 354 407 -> 1.02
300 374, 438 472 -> 1.09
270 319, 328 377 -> 1.07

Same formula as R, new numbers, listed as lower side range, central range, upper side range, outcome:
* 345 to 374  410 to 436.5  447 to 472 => 0.06 N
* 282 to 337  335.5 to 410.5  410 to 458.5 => 0.81 N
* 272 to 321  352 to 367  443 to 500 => 0.11 N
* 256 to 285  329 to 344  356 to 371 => -0.41 N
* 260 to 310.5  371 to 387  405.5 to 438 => 0.07 N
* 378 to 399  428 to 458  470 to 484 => 0.13 N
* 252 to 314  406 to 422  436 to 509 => -0.30 N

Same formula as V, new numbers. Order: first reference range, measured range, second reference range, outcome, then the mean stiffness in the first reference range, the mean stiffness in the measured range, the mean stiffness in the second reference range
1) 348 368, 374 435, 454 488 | -0.7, 53.9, 56.9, 59.6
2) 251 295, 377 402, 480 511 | -0.1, 50.3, 55.7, 60.3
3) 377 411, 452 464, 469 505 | 0.0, 56.7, 58.9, 59.8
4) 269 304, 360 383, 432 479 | -0.4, 49.4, 55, 58.7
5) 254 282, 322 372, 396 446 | -1.3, 47.7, 54.2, 57.5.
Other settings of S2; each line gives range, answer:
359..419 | 56.1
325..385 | 54.4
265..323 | 50.9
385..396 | 55.8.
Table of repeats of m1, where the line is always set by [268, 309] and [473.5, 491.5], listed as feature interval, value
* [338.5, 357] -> -0.5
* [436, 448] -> -0.1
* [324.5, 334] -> -0.5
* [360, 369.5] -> -0.1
